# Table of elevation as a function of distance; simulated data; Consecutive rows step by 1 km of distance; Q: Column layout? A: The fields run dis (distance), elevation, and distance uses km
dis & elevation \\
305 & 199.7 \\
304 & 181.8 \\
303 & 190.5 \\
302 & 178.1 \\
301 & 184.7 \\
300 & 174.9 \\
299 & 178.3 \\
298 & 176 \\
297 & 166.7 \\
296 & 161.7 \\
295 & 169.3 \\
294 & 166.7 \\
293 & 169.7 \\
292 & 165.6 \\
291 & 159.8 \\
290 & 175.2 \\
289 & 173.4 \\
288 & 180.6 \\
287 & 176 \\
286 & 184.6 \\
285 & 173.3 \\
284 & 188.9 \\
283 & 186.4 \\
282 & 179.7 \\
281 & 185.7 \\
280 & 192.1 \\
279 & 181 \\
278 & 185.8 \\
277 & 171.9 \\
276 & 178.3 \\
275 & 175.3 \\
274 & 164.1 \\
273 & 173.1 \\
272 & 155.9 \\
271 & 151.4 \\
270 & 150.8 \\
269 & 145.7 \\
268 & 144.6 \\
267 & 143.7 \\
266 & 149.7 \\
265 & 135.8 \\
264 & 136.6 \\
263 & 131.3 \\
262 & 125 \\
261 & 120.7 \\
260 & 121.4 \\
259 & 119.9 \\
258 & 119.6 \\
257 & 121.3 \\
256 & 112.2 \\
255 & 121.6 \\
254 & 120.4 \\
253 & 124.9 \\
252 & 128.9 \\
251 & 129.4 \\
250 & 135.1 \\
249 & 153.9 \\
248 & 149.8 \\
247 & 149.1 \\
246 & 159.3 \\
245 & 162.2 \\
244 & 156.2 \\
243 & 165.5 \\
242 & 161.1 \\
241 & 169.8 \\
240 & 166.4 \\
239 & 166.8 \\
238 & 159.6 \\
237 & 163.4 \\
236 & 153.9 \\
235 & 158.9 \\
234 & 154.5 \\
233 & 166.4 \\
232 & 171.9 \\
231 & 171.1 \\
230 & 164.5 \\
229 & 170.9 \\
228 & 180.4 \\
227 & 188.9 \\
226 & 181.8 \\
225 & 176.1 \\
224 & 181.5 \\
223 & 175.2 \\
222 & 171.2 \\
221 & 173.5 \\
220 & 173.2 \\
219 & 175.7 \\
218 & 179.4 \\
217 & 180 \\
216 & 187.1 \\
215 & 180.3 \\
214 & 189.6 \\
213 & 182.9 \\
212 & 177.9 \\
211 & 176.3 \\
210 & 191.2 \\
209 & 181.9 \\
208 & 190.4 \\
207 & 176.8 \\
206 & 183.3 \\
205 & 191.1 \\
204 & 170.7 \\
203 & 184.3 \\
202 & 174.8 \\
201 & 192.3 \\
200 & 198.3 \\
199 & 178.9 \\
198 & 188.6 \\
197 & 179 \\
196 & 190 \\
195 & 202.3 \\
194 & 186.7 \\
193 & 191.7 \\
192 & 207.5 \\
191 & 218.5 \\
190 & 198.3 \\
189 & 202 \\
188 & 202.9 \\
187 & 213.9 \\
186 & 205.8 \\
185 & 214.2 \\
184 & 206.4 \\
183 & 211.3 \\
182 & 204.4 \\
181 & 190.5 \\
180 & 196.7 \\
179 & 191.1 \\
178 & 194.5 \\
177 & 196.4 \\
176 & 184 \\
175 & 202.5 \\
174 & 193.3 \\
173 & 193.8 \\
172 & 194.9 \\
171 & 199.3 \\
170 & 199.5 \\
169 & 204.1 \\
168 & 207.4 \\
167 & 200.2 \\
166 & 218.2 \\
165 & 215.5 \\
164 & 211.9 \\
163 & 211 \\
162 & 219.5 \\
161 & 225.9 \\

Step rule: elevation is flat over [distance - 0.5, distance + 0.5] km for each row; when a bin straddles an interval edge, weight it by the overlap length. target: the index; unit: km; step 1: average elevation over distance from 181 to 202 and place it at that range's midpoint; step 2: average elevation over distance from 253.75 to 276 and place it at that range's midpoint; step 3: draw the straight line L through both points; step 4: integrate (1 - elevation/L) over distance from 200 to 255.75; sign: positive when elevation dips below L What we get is 0.61 km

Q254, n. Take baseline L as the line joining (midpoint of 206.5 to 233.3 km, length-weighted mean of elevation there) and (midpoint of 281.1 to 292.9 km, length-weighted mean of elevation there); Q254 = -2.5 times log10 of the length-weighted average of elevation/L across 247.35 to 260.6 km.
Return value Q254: 0.36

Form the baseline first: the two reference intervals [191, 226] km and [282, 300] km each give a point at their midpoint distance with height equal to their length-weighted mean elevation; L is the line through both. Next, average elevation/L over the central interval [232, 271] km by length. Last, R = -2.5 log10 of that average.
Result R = 0.23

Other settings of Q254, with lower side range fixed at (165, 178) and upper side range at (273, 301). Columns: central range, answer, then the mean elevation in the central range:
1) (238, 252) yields 0.19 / 155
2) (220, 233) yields 0.08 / 175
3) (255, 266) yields 0.40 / 125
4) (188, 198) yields -0.01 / 197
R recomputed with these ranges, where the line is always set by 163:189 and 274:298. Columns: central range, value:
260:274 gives 0.25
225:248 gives 0.14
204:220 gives 0.07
